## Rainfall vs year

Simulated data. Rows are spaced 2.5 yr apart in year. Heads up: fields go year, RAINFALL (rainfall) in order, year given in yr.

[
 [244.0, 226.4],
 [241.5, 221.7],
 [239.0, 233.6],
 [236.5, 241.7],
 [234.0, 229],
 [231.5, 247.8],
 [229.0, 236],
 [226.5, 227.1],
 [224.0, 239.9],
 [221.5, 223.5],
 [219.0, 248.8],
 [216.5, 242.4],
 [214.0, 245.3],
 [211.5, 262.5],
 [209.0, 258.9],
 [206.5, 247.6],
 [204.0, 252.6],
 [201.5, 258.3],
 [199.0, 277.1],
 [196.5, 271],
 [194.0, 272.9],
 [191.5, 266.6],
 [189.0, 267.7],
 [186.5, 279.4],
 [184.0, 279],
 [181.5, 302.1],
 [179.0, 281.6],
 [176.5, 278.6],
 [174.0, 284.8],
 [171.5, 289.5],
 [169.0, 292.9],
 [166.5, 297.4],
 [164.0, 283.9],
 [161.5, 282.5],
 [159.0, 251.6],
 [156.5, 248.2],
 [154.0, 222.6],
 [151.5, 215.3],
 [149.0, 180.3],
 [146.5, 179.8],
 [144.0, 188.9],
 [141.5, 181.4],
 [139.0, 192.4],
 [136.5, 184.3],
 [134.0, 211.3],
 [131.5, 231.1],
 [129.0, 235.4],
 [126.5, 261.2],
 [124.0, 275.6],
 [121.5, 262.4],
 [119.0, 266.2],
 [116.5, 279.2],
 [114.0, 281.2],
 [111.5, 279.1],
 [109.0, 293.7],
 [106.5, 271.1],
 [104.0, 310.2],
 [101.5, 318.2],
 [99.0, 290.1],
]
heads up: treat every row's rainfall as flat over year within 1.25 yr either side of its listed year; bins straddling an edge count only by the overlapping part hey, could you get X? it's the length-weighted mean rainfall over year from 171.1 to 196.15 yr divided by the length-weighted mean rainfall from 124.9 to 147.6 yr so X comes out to 1.34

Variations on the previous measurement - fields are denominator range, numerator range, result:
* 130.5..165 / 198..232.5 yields 1.14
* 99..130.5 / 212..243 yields 0.85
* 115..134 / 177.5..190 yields 1.10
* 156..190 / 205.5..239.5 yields 0.86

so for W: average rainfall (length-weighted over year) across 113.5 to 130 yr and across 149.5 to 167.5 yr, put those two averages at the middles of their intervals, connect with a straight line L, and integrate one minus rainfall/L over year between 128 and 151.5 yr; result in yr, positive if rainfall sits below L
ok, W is 5.52 yr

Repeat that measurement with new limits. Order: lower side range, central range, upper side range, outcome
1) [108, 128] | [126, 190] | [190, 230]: 4.3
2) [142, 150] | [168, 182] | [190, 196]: -3.0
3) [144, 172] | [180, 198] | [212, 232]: -2.5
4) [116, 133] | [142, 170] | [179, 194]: 3.2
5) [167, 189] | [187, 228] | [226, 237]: 0.7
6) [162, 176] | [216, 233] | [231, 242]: 0.5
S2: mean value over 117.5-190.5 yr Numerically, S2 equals 249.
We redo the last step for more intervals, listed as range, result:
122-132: 253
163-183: 289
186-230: 254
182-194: 275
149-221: 265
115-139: 243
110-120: 277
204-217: 252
